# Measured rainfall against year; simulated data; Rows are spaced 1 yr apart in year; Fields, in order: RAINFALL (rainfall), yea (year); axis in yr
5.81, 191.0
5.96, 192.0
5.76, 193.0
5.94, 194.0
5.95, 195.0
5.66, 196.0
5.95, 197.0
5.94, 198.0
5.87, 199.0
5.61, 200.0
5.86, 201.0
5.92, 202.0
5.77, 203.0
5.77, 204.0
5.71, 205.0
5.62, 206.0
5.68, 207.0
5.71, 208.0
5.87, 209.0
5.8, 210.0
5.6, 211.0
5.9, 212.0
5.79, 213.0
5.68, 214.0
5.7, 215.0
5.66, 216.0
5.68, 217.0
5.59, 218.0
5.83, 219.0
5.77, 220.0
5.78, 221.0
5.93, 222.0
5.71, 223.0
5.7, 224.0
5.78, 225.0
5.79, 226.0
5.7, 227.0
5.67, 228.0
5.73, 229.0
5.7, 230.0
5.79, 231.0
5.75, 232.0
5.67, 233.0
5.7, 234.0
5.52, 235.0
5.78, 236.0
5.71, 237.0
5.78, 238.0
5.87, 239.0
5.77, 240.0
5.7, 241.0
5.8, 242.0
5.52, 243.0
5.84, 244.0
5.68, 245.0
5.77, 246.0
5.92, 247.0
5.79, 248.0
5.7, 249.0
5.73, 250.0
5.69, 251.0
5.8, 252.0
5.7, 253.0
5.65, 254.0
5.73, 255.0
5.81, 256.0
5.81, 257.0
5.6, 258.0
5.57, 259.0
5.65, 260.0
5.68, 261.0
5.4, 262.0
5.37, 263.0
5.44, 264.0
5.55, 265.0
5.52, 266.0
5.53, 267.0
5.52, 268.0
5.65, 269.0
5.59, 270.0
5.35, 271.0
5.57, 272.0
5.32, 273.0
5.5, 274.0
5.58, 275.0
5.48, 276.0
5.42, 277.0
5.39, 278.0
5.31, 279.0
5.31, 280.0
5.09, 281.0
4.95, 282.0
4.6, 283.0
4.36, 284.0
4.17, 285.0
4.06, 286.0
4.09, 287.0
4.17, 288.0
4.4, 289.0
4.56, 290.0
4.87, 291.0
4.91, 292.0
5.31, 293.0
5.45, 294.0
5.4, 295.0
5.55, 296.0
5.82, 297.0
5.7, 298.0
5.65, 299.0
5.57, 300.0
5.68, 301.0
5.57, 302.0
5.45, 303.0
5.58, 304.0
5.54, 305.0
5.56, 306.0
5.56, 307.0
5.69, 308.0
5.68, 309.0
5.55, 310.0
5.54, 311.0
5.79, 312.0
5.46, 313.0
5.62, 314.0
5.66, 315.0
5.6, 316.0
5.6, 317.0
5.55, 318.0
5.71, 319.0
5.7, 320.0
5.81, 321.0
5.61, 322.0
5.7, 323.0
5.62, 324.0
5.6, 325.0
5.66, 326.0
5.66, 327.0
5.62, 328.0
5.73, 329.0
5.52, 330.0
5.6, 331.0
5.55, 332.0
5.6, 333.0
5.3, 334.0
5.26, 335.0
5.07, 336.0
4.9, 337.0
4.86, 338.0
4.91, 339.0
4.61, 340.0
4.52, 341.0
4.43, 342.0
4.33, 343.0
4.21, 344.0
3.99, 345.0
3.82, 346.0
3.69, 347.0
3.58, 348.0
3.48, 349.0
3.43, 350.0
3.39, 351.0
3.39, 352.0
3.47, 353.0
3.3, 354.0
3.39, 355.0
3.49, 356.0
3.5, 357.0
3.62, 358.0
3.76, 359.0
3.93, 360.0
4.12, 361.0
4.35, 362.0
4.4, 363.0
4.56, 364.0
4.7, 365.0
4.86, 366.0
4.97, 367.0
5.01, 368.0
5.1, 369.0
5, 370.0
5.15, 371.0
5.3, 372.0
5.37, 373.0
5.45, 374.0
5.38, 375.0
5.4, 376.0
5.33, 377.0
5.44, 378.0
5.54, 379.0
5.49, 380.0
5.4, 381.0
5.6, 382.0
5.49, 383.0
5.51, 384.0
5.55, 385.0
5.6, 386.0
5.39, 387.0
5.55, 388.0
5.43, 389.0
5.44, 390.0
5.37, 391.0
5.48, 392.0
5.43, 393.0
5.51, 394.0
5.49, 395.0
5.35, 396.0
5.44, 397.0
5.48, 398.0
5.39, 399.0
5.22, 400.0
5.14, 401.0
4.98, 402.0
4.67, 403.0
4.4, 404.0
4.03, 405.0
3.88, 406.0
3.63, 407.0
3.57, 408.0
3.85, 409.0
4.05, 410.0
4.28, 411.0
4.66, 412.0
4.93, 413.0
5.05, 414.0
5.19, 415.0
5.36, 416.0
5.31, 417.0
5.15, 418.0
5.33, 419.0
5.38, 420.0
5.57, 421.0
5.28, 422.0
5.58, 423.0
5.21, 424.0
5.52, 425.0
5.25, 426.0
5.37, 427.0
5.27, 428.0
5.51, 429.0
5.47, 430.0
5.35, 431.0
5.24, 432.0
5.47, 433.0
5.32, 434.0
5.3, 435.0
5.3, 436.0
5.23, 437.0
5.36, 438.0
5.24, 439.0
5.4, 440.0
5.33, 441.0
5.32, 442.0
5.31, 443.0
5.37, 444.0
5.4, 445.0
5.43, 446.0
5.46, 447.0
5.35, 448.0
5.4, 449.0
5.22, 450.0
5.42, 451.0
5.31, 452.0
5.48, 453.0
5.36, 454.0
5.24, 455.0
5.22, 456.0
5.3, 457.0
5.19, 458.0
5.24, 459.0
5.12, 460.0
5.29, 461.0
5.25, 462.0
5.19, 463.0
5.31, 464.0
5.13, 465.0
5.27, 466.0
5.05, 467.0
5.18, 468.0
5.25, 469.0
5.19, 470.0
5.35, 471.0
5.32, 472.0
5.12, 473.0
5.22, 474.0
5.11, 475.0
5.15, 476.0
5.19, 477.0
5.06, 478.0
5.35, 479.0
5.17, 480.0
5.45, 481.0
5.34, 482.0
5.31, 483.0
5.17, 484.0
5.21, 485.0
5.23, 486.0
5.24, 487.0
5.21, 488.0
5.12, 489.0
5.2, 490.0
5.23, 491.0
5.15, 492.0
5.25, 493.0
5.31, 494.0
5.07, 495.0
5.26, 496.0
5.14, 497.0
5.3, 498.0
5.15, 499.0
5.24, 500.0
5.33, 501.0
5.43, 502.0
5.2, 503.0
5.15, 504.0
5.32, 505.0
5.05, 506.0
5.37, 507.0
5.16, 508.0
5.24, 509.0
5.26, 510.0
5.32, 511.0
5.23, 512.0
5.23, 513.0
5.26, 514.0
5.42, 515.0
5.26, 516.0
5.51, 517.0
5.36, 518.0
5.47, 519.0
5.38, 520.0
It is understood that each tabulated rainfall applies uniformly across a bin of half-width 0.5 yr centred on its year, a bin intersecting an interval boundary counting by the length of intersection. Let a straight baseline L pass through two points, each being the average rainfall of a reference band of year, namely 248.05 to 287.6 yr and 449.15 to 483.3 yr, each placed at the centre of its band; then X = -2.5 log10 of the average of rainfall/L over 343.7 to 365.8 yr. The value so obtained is 0.36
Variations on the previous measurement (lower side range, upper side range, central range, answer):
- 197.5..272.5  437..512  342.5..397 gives 0.157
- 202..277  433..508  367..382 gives 0.025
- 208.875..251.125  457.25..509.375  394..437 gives 0.067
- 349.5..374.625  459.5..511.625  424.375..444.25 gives -0.109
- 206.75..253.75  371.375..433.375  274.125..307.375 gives 0.077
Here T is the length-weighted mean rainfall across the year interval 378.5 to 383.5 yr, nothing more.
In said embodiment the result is 5.5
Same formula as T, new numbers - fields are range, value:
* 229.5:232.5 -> 5.75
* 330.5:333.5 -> 5.58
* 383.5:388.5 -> 5.52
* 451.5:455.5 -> 5.35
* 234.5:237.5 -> 5.67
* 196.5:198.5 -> 5.95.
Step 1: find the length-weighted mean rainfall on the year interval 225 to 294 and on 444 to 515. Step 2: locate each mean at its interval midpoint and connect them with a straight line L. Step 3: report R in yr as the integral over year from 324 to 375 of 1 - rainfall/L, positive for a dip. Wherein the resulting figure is 7.3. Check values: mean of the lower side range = 5.44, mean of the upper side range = 5.25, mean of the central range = 4.59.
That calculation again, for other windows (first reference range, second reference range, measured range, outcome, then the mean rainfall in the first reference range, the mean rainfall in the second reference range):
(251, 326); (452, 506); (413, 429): -0.1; 5.41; 5.23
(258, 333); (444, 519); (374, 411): 1.6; 5.4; 5.26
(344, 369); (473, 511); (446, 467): -1.7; 3.95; 5.23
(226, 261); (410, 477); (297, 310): -0.1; 5.72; 5.26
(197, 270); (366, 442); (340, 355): 4.4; 5.71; 5.18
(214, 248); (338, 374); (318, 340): -4.3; 5.74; 4.23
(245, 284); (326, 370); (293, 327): -4.6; 5.51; 4.46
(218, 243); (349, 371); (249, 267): -0.8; 5.74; 4.09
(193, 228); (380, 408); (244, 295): 2.3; 5.77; 5.16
